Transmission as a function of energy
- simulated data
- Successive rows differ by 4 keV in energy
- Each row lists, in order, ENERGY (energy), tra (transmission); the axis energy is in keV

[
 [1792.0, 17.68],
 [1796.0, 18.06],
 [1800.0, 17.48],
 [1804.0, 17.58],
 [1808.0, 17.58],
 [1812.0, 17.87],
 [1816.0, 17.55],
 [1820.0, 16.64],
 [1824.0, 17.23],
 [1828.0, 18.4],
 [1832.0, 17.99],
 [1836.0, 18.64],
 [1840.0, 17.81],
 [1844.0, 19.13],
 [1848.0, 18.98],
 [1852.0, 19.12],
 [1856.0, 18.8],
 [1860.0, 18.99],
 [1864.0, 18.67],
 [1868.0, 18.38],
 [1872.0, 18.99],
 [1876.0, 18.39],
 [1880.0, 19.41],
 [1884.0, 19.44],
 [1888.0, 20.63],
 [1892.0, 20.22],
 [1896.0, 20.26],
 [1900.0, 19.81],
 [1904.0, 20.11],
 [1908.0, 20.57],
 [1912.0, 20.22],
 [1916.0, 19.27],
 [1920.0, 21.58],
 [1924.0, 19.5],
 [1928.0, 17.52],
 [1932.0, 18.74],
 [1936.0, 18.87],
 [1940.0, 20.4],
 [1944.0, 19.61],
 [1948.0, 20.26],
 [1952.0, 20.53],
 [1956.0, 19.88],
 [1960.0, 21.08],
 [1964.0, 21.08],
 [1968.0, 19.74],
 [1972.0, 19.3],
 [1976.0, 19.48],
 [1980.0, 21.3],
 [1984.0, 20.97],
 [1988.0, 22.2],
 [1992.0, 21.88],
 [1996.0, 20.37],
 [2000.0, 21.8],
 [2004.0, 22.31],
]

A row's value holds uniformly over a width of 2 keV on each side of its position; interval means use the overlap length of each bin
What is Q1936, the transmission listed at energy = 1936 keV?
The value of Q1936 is 18.87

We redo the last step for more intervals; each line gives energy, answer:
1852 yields 19.12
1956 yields 19.88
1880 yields 19.41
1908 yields 20.57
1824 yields 17.23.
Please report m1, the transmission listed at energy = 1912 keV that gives 20.22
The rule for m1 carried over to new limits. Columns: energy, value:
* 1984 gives 20.97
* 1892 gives 20.22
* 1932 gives 18.74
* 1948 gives 20.26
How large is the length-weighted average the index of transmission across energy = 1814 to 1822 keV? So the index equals 17.1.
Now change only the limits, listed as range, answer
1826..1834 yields 18.2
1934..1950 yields 19.8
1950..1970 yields 20.5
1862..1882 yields 18.8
